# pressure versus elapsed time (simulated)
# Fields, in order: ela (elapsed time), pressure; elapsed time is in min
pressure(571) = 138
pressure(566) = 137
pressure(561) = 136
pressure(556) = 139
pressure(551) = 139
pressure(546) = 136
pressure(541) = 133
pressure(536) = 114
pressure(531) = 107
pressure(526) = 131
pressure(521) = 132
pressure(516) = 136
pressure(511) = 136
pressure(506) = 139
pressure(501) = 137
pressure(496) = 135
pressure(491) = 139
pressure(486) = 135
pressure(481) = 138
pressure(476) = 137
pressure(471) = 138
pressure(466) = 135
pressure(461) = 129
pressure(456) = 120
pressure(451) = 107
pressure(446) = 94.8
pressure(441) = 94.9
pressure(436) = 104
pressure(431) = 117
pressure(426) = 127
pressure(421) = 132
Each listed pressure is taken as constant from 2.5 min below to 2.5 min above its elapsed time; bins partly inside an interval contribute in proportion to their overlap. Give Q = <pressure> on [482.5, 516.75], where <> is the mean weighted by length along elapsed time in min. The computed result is 137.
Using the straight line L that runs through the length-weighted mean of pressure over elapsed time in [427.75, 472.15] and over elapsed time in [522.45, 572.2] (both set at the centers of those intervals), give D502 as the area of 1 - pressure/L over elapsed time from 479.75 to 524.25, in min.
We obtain -4.6 min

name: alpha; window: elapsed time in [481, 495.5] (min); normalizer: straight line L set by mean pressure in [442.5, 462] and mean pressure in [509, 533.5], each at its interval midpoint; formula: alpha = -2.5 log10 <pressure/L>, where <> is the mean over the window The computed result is -0.15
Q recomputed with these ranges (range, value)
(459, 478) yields 135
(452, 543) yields 131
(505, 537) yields 128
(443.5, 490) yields 126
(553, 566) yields 137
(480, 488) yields 136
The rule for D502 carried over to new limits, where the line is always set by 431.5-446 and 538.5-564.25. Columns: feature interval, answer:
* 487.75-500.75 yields -2.0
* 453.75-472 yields -3.6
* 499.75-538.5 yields -0.8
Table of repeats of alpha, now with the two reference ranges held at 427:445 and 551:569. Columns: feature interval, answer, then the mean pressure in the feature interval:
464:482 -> -0.18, 137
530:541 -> 0.14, 116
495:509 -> -0.12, 137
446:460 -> -0.01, 112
